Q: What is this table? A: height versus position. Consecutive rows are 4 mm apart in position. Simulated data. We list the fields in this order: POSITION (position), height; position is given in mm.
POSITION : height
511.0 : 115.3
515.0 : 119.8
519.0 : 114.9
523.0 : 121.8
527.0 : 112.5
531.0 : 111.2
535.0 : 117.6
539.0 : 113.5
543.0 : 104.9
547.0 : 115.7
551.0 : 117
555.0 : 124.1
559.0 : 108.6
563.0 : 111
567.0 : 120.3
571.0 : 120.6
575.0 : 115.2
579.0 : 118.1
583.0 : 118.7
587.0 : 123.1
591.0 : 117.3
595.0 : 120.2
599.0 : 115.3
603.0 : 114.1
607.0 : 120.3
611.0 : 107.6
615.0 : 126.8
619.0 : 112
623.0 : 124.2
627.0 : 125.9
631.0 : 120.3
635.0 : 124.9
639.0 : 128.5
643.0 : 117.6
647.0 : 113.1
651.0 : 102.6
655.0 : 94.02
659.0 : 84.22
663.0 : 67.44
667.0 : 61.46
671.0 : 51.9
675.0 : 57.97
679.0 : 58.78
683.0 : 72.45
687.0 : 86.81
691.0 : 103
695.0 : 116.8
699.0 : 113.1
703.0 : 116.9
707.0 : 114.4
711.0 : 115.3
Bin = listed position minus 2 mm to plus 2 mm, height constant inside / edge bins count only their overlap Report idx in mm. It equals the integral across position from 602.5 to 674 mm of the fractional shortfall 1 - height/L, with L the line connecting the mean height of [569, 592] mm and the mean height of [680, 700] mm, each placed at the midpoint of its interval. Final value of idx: 1.84 mm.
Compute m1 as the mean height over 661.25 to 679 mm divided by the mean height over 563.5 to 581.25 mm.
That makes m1 0.5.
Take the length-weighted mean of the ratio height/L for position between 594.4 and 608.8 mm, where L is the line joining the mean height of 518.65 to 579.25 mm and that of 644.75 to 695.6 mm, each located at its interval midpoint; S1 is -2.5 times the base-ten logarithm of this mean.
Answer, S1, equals -0.16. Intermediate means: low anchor 115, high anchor 81.6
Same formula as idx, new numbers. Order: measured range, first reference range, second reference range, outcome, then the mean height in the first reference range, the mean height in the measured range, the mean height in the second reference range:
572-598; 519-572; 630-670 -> -2.2 mm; 115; 119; 99.7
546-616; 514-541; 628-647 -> 0.8 mm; 116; 117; 122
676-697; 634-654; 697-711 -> 5.3 mm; 116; 86.2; 115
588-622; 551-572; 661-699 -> -5.0 mm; 117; 117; 77.2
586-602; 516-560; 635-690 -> -2.6 mm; 115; 118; 86.2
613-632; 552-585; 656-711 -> -3.6 mm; 117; 122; 86.3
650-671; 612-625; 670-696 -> 3.4 mm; 120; 78.1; 77.8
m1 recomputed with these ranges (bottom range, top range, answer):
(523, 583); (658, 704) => 0.71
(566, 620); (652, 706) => 0.72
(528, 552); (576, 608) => 1.05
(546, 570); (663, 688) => 0.55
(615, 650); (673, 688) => 0.56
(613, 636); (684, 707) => 0.87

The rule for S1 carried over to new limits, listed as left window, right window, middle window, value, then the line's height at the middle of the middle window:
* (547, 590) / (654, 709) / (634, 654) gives -0.20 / 96.1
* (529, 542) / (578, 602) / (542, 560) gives 0.00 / 115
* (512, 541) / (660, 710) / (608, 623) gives -0.18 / 98.9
